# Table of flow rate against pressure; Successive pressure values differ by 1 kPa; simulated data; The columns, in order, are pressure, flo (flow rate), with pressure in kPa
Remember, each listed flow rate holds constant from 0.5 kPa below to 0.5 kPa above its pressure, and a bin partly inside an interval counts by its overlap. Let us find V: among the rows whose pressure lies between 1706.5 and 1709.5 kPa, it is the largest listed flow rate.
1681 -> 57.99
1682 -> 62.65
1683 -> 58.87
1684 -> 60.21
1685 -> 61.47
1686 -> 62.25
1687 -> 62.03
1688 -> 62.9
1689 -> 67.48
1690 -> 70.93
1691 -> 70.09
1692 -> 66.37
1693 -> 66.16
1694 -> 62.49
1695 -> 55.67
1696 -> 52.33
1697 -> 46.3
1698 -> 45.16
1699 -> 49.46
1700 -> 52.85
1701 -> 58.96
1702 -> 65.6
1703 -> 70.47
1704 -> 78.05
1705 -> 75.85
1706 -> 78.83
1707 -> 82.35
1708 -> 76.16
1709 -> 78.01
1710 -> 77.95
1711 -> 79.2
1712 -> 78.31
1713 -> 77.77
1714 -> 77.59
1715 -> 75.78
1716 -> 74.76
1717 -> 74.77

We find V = 82.35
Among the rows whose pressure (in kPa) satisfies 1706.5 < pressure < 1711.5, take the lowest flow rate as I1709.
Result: 76.16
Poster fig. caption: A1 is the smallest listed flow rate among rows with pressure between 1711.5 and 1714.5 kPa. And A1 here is 77.59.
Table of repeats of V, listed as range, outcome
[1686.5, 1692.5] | 70.93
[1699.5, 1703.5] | 70.47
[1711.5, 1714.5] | 78.31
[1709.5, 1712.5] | 79.2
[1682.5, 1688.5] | 62.9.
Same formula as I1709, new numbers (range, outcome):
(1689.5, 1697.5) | 46.3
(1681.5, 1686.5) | 58.87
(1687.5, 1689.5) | 62.9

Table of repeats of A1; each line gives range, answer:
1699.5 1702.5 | 52.85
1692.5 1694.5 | 62.49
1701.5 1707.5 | 65.6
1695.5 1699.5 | 45.16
